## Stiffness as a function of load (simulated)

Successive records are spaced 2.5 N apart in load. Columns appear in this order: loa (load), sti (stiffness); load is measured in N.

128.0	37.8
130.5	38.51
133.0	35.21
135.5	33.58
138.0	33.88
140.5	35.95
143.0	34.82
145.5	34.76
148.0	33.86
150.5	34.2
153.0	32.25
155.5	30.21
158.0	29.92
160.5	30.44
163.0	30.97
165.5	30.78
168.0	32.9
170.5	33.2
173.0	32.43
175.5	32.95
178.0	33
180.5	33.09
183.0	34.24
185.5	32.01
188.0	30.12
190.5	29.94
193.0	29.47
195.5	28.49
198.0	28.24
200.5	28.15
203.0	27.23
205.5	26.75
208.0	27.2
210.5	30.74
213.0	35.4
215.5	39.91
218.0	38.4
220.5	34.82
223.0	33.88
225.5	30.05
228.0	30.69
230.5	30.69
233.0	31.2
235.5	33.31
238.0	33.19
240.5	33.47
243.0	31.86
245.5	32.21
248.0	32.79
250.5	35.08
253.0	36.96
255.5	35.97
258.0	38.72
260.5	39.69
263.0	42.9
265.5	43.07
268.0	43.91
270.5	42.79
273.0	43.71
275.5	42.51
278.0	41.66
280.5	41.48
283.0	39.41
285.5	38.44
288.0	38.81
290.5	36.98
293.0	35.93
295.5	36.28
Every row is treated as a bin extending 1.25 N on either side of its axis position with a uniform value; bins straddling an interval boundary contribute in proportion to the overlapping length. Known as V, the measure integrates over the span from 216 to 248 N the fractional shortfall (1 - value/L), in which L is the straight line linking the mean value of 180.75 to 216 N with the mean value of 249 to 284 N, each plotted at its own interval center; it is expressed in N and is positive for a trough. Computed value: 2.1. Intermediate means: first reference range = 30.4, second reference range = 40.5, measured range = 33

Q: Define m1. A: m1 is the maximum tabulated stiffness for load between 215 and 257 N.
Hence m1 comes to 39.91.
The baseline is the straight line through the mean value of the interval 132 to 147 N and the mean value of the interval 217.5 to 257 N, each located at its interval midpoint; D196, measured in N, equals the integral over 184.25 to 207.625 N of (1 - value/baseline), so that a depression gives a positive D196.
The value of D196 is 3.5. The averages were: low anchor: 34.7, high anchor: 33.3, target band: 28.9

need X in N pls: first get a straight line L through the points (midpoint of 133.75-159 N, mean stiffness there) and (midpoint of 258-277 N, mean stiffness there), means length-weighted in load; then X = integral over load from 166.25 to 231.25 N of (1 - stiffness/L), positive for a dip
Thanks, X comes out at 9.7 N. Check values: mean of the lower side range 33.4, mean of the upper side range 42.4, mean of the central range 31.7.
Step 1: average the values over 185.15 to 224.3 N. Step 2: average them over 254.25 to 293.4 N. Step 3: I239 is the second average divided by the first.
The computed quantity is 1.3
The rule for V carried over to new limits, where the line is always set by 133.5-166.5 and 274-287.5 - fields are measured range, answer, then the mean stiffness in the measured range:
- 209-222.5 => 0.43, 35.6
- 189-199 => 1.80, 29.1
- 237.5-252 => 2.01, 33.2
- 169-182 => 0.52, 33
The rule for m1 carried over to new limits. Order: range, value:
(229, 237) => 33.31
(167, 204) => 34.24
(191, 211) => 30.74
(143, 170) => 34.82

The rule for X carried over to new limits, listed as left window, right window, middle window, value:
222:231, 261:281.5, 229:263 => 1.64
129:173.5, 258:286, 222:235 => 2.46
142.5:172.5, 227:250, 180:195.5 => 0.54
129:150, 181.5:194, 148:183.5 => 0.81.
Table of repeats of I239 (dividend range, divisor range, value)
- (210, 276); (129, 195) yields 1.11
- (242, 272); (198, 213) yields 1.33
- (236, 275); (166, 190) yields 1.16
